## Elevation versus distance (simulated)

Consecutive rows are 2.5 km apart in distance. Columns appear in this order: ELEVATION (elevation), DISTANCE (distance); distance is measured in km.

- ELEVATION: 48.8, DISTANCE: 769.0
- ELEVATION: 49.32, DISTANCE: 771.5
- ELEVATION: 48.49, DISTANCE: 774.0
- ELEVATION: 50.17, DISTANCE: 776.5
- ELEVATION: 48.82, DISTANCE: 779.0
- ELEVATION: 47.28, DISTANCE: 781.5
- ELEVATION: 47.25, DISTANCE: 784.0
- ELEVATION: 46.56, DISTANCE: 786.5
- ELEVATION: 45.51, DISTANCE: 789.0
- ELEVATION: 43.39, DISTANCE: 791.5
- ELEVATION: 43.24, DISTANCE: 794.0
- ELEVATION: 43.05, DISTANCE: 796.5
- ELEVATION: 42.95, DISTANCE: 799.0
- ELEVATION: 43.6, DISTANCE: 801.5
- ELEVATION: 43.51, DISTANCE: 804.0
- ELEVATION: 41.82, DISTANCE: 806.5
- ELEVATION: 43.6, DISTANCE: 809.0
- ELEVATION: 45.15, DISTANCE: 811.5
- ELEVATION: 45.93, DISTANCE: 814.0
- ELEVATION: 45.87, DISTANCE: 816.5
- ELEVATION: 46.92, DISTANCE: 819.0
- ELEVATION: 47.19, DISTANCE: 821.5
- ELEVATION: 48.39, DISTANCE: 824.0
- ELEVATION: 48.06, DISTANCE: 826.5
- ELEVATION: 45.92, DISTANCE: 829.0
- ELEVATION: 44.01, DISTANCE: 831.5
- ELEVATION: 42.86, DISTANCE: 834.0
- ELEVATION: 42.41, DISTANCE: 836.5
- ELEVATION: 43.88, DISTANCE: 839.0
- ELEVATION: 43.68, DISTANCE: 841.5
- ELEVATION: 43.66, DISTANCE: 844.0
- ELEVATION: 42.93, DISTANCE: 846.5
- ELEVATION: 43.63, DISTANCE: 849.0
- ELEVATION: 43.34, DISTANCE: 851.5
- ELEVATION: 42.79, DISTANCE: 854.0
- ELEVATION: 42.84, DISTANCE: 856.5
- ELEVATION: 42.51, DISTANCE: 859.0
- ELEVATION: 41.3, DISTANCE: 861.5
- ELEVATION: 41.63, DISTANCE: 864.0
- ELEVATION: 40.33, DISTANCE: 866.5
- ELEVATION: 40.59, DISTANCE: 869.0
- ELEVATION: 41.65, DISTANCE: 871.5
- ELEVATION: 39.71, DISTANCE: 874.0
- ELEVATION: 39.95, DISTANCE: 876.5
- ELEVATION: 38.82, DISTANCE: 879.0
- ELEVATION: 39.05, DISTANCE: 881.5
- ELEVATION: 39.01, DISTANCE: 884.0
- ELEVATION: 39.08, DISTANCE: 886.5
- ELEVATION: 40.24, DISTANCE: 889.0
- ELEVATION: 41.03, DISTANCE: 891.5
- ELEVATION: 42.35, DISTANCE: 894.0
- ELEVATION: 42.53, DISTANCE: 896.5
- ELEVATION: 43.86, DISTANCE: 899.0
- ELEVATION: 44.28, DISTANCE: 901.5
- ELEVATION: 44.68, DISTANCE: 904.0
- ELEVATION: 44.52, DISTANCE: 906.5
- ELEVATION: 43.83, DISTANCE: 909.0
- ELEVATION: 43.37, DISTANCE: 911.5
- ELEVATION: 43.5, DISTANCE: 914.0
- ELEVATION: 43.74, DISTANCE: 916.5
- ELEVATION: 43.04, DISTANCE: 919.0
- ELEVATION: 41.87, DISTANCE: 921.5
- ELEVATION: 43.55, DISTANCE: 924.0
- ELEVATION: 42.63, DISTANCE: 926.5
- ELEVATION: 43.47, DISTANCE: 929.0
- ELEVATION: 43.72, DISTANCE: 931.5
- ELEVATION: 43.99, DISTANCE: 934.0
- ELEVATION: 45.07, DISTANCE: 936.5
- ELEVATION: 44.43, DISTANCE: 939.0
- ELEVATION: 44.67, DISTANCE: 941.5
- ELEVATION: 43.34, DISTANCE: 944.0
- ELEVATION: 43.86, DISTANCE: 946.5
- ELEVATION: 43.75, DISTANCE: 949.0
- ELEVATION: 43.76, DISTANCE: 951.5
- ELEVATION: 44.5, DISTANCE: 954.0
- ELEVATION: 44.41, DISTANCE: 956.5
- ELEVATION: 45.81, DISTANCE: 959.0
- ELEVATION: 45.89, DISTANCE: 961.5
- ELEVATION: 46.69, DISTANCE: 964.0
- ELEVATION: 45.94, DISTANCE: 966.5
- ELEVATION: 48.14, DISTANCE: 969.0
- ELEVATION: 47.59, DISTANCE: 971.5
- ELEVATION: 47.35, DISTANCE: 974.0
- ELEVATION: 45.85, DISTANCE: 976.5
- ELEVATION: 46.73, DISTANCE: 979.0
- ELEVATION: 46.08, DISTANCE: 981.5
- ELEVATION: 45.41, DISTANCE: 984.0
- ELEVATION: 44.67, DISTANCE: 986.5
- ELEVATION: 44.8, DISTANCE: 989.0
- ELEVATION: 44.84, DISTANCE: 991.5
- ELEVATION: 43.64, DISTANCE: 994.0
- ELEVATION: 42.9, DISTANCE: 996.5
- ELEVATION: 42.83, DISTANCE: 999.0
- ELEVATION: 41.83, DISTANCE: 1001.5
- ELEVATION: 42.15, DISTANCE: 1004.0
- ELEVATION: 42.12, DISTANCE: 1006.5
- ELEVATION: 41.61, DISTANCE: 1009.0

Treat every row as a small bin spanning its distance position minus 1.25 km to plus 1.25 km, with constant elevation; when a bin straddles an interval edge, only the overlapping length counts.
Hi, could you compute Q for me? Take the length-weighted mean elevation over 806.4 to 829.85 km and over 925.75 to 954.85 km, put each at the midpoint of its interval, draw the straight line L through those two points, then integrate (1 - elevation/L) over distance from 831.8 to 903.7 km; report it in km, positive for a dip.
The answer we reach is 5.4 km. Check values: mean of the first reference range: 46.1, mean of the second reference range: 43.9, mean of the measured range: 41.9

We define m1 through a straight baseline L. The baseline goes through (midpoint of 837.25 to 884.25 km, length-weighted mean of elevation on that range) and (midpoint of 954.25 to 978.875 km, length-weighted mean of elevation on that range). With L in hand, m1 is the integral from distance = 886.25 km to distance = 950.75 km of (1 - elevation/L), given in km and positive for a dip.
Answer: 1.3 km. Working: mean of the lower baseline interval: 41.7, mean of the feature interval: 43.3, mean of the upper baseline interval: 46.3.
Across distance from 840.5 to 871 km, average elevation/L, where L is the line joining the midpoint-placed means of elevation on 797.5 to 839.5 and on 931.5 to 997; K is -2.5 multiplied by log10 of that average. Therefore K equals 0.062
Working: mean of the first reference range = 44.8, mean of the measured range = 42.4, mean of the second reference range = 45.2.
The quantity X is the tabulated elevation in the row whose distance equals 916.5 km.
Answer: 43.74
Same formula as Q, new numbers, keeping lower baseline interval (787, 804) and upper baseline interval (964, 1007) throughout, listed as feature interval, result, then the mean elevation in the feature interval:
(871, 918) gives 2.7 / 41.9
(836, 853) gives 0.3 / 43.4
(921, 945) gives 0.5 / 43.7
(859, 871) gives 0.8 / 41.2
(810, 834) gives -1.2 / 46.2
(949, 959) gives 0.1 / 44.4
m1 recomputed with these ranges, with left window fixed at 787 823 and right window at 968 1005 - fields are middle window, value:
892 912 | 0.5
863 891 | 2.9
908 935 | 0.9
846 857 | 0.4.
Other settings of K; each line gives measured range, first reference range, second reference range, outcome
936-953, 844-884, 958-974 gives 0.04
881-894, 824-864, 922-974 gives 0.11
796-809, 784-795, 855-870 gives 0.03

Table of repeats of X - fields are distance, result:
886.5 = 39.08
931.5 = 43.72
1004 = 42.15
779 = 48.82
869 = 40.59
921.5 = 41.87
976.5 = 45.85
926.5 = 42.63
